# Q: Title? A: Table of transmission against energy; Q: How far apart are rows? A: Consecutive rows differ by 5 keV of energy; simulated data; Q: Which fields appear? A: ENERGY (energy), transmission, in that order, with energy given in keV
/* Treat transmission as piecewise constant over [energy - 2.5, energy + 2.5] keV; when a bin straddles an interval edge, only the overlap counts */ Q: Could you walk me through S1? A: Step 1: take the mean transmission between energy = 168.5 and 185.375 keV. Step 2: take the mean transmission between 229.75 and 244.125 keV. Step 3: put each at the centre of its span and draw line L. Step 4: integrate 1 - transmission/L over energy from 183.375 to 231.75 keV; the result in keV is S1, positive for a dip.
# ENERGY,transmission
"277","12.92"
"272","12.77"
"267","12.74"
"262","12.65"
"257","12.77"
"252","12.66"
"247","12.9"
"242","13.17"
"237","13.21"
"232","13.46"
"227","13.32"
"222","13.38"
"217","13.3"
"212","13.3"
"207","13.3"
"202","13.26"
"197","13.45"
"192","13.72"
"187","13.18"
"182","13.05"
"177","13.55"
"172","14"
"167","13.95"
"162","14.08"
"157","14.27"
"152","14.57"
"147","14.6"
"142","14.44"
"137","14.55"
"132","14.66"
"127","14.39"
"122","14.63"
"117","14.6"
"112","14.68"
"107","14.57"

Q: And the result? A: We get 0.2 keV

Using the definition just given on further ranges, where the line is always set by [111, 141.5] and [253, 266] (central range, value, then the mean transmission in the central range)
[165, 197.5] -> 0.6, 13.6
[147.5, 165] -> -0.2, 14.3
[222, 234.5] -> -0.2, 13.4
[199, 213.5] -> 0.2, 13.3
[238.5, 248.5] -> -0.1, 13.1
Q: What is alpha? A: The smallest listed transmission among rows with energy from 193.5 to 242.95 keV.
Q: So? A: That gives 13.17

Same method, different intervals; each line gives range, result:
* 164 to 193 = 13.05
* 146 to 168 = 13.95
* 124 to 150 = 14.39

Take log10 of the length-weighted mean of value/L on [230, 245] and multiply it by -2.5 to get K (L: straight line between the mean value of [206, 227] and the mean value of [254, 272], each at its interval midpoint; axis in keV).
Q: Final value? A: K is -0.02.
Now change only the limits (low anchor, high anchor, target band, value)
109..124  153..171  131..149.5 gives -0.01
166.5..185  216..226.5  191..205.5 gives 0.00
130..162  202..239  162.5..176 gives 0.01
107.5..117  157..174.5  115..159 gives -0.01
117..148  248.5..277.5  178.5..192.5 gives 0.04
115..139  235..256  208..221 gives 0.01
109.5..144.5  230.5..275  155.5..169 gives 0.00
